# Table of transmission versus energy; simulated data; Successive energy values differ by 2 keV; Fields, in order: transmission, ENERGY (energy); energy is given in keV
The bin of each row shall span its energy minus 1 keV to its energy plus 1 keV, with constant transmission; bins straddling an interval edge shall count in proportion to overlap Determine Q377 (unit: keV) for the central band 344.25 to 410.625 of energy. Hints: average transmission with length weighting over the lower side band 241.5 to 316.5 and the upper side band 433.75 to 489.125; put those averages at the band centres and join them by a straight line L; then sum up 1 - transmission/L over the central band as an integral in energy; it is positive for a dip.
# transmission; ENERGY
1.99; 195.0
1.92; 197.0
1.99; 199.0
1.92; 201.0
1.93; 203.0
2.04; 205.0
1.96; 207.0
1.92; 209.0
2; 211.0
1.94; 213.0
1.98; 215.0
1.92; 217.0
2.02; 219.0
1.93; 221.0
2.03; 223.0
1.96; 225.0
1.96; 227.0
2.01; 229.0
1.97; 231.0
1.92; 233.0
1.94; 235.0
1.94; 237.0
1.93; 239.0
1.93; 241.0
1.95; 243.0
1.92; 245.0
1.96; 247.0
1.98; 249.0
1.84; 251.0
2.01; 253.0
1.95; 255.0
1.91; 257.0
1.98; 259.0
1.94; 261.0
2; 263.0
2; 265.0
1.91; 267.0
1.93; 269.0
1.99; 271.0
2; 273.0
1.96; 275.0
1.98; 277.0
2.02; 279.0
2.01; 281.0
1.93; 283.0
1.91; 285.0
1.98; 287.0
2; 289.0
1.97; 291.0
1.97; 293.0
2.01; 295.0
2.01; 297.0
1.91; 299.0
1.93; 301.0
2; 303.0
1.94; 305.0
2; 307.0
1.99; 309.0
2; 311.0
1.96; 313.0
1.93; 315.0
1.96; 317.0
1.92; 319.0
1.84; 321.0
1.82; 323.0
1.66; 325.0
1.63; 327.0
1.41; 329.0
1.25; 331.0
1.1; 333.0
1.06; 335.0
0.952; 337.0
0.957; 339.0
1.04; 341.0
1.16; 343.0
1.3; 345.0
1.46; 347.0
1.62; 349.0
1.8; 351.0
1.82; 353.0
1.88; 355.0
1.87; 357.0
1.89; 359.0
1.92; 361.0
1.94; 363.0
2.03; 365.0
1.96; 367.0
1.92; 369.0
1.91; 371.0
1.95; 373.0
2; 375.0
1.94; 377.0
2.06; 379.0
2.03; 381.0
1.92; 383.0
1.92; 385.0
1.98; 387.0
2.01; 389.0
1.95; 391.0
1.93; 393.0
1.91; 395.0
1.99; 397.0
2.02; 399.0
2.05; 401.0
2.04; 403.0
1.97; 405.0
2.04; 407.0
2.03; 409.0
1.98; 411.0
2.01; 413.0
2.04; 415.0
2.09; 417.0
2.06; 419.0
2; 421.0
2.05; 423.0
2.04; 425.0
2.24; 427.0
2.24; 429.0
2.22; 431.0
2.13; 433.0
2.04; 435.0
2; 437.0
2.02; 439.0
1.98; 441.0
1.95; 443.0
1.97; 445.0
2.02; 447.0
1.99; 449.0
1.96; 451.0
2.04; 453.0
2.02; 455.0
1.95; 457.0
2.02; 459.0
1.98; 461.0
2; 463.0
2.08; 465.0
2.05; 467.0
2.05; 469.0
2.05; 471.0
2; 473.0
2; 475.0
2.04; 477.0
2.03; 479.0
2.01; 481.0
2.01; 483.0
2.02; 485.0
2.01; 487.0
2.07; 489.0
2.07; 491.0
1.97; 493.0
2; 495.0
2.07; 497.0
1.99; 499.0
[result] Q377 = 2.6 keV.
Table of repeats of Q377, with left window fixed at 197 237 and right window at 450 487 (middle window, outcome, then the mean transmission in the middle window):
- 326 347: 8.3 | 1.2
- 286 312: 0.0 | 1.98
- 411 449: -0.9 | 2.06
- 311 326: 0.8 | 1.88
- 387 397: 0.2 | 1.96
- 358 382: 0.4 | 1.96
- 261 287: 0.1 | 1.97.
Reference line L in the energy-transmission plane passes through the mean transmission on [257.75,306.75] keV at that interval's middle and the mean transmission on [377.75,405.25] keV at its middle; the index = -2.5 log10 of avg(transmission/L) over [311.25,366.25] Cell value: 0.23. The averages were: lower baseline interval 1.97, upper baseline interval 1.98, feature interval 1.61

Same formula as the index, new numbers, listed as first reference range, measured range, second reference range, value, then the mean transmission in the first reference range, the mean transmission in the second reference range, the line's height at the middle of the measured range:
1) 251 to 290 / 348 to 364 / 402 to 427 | 0.09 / 1.97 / 2.04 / 2.01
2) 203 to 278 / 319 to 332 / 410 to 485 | 0.22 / 1.96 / 2.04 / 1.99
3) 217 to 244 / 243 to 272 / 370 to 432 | 0.01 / 1.96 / 2.02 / 1.97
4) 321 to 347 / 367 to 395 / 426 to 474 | -0.22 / 1.31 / 2.04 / 1.6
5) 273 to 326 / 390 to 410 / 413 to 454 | 0.02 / 1.95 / 2.05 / 2.03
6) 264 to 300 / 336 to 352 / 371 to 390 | 0.47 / 1.97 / 1.98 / 1.97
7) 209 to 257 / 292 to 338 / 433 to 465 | 0.13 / 1.95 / 2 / 1.97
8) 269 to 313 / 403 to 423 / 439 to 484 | -0.01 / 1.98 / 2.01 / 2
